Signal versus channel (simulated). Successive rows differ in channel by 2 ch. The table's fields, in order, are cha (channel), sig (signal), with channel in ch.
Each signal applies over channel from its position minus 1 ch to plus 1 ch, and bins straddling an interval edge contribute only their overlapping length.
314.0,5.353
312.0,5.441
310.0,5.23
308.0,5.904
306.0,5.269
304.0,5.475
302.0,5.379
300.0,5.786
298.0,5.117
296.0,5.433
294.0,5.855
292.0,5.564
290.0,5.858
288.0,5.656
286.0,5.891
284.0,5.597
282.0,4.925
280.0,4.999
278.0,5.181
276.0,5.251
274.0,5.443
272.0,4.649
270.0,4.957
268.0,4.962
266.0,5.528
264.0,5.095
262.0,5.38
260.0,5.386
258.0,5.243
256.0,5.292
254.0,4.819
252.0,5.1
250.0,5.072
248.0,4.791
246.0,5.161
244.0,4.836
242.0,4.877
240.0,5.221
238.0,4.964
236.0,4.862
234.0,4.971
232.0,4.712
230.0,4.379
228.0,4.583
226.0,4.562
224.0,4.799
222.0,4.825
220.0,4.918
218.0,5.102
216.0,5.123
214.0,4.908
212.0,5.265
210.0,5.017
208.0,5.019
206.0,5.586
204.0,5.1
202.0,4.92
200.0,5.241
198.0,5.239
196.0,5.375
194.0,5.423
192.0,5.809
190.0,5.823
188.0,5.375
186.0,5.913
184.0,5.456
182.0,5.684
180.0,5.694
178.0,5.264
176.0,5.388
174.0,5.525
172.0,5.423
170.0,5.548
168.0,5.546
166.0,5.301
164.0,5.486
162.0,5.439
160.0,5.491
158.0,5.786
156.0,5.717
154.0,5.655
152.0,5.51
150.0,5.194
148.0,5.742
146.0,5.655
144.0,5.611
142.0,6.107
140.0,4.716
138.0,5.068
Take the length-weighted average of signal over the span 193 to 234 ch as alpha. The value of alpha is 5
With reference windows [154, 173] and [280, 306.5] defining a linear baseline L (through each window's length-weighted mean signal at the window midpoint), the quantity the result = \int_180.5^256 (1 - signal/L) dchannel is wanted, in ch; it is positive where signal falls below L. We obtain 5.6 ch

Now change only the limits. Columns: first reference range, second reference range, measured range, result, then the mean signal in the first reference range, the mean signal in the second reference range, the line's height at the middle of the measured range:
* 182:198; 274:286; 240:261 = 1.2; 5.58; 5.27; 5.37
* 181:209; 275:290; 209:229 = 1.9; 5.43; 5.39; 5.42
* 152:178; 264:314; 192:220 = 1.4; 5.51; 5.38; 5.47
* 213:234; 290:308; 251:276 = 0.1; 4.8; 5.53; 5.19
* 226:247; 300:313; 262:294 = -0.6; 4.84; 5.48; 5.22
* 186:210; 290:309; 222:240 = 2.2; 5.36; 5.55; 5.42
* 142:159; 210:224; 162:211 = -1.2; 5.64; 5.01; 5.3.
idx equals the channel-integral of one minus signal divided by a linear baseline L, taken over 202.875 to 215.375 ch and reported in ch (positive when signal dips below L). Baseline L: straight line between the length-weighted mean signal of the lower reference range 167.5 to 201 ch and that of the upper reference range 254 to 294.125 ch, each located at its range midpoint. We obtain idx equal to 0.7 ch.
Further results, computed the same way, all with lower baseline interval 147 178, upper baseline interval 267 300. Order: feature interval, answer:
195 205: 0.5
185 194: -0.4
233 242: 0.7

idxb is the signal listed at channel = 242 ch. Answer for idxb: 4.877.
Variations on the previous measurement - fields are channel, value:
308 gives 5.904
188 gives 5.375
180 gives 5.694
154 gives 5.655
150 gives 5.194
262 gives 5.38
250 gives 5.072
